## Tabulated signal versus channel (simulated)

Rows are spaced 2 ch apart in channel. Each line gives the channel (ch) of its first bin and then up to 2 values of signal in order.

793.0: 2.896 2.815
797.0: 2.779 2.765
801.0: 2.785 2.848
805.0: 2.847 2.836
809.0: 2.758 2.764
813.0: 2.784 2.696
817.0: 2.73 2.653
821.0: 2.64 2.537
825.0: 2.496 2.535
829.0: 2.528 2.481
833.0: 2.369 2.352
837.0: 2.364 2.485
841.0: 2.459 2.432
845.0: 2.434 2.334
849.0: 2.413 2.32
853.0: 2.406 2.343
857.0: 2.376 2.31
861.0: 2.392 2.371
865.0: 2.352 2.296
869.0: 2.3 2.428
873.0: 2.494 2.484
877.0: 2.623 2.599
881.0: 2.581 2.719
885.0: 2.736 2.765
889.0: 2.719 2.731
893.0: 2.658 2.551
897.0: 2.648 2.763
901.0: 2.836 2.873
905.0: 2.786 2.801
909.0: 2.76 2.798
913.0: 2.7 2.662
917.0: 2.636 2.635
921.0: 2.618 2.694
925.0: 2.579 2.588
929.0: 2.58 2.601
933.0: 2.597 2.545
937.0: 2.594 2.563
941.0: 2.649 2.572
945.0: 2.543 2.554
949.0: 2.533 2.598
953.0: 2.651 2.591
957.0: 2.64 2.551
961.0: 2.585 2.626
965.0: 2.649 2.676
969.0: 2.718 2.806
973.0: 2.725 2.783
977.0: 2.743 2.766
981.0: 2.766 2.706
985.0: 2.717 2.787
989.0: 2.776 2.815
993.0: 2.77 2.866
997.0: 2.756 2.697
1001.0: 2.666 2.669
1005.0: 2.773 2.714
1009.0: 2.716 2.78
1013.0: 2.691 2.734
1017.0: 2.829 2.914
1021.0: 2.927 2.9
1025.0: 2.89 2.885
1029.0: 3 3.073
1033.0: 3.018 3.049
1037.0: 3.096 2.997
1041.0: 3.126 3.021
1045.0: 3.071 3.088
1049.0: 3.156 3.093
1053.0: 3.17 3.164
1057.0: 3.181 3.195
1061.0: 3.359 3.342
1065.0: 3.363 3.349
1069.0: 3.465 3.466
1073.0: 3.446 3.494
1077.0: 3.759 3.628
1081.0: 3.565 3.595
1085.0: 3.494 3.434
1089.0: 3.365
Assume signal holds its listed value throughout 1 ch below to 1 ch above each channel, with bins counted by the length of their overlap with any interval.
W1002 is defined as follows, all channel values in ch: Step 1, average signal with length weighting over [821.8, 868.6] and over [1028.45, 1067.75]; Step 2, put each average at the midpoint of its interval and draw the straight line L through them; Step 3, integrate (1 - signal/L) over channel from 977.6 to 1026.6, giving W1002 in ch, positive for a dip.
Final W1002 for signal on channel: 3.3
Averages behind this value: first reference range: 2.41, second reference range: 3.15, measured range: 2.78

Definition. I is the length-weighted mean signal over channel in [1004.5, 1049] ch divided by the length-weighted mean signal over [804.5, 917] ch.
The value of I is 1.1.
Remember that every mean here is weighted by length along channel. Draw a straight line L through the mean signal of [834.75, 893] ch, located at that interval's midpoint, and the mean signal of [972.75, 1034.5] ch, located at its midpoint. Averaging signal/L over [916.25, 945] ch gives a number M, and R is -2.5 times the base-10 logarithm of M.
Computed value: 0.01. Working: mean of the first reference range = 2.47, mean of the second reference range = 2.8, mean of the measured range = 2.6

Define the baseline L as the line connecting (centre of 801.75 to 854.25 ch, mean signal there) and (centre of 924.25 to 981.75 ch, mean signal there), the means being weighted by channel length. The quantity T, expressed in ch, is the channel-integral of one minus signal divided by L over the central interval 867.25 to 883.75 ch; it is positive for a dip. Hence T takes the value 0.5 ch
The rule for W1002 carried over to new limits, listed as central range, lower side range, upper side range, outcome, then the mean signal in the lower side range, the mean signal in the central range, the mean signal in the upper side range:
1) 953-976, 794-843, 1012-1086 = 2.40 ch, 2.63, 2.67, 3.18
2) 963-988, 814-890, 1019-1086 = 1.76 ch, 2.49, 2.73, 3.22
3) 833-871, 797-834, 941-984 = 4.17 ch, 2.67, 2.38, 2.66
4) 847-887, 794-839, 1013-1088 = 4.52 ch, 2.65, 2.45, 3.19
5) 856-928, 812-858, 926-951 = -2.00 ch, 2.49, 2.61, 2.58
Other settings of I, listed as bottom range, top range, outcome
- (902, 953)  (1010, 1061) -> 1.14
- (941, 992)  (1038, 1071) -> 1.20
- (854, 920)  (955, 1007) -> 1.05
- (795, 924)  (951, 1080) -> 1.13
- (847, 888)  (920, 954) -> 1.05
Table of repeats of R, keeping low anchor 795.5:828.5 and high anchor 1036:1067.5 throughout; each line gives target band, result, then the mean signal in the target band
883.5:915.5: 0.06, 2.74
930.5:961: 0.15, 2.59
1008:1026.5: 0.10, 2.82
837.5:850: 0.15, 2.42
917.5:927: 0.12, 2.63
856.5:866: 0.19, 2.36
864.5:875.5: 0.18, 2.39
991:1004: 0.12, 2.74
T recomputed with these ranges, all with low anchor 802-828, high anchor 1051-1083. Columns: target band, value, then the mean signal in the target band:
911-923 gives 1.27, 2.67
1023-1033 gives 0.99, 2.96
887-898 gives 0.92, 2.67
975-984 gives 1.15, 2.75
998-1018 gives 3.12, 2.73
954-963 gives 1.45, 2.6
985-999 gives 1.78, 2.78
